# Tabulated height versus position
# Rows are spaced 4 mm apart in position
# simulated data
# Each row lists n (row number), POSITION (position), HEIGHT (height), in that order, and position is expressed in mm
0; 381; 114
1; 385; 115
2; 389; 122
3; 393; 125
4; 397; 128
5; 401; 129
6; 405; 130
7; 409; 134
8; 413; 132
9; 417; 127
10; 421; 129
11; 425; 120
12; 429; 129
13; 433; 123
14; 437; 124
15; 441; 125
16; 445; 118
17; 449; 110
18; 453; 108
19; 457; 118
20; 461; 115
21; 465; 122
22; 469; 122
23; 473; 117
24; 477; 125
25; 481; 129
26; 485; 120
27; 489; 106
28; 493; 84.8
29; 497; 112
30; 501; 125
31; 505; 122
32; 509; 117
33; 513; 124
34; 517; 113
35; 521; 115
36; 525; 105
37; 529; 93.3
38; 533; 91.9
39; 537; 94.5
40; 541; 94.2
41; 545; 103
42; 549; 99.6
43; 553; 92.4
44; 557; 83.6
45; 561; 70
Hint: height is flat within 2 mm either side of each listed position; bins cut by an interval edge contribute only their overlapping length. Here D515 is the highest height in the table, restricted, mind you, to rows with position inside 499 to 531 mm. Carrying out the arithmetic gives 125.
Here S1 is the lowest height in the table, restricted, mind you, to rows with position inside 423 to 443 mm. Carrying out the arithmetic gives 120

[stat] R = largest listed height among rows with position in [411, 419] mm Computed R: 132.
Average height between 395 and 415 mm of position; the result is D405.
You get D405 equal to 131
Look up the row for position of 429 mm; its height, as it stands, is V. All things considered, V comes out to 129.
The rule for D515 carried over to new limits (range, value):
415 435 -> 129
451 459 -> 118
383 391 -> 122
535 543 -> 94.5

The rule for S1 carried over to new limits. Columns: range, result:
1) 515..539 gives 91.9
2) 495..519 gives 112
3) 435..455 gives 108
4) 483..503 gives 84.8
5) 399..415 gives 129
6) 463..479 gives 117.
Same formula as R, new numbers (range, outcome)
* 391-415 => 134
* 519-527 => 115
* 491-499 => 112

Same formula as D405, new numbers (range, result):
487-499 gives 101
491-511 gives 112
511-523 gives 117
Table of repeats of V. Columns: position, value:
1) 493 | 84.8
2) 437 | 124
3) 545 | 103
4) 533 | 91.9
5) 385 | 115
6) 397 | 128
